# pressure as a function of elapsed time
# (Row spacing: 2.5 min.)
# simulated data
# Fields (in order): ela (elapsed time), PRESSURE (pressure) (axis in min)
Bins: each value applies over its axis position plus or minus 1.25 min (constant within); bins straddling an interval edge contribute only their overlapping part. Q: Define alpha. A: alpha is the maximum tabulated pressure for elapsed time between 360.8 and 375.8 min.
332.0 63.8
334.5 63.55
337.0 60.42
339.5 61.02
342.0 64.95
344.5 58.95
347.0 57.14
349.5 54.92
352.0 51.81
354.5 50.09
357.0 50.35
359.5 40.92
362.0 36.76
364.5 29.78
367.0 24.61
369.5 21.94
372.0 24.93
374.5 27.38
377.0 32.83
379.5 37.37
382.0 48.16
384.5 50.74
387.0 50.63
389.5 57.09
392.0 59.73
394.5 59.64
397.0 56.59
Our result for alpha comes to 36.76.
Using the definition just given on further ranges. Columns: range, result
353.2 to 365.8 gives 50.35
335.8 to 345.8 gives 64.95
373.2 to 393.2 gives 59.73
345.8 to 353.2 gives 57.14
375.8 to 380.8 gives 37.37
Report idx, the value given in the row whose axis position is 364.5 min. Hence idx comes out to 29.78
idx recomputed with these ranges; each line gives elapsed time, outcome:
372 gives 24.93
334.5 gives 63.55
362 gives 36.76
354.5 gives 50.09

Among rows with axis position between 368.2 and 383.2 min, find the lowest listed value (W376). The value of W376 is 21.94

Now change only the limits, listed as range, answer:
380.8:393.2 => 48.16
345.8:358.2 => 50.09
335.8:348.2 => 57.14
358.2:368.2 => 24.61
